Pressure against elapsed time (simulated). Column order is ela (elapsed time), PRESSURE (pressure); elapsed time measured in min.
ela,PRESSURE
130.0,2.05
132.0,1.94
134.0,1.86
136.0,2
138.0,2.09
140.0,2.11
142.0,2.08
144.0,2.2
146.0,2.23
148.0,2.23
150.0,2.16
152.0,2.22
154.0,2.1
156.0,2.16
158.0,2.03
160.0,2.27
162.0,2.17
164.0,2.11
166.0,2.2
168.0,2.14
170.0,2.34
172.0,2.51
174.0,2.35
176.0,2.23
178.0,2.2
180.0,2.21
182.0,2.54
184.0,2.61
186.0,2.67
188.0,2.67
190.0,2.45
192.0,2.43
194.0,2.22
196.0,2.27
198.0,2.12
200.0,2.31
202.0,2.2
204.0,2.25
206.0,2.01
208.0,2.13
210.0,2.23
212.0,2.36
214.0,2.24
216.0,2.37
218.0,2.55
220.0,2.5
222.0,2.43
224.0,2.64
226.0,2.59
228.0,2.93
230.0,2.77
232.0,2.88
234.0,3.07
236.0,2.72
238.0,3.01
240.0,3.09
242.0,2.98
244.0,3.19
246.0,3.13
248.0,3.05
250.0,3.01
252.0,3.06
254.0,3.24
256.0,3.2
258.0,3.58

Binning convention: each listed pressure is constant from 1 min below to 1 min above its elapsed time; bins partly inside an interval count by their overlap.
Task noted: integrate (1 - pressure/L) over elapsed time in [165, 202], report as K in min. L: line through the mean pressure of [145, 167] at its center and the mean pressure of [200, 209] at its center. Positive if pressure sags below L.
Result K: -3.2 min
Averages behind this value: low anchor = 2.17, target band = 2.36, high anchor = 2.17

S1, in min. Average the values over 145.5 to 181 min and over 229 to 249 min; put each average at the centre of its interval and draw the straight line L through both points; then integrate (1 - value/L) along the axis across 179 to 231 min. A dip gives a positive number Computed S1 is 4.42 min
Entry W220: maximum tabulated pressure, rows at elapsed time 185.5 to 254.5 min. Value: 3.24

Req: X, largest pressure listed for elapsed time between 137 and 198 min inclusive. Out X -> 2.67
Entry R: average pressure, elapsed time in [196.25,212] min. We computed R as 2.19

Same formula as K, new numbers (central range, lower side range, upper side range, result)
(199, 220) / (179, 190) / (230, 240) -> 3.5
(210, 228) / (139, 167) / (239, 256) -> 2.2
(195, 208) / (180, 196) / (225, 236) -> 2.0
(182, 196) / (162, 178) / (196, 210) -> -1.8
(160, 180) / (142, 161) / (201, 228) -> -0.2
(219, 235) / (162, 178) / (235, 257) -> 0.8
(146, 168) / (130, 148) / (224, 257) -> 0.6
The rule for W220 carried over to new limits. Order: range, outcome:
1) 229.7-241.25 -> 3.09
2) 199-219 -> 2.55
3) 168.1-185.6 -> 2.61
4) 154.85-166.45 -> 2.27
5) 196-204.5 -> 2.31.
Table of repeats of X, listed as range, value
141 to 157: 2.23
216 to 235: 3.07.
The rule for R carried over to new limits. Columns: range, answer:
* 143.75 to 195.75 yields 2.3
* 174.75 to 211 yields 2.32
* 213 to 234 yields 2.61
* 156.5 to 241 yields 2.43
